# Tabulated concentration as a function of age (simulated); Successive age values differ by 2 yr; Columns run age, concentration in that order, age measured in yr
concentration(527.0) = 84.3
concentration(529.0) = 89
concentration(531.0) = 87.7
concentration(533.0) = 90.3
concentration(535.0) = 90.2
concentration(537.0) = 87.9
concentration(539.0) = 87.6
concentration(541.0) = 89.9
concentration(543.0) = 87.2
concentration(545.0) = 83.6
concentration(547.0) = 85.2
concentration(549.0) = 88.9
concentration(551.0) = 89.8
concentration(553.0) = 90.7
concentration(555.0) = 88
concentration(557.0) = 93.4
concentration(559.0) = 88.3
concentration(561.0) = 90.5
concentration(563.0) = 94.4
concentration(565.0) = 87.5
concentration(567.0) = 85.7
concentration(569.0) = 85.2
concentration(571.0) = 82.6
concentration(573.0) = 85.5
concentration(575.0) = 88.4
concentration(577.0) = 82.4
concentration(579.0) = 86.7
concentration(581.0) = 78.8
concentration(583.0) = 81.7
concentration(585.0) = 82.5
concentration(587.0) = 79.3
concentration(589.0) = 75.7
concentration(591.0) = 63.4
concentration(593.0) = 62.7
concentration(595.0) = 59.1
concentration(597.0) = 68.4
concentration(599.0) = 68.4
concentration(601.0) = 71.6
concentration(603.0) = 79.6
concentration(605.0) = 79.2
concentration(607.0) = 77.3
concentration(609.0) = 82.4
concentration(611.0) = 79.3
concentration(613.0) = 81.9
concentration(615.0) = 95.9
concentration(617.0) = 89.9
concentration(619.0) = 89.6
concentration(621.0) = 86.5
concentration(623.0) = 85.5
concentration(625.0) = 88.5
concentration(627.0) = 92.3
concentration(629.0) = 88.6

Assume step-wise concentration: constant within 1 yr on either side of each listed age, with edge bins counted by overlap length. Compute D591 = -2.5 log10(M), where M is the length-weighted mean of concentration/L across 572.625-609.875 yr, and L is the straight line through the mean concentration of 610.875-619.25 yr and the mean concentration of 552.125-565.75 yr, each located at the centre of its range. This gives 0.17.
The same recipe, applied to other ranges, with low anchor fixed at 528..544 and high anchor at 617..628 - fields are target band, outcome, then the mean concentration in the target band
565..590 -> 0.07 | 83.1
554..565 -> -0.02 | 90.6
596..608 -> 0.19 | 74.1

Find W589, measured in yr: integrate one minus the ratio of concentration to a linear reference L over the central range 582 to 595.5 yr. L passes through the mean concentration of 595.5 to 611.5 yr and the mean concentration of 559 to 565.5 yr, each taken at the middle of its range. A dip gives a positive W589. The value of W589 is 1.4 yr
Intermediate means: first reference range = 90.7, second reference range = 75.1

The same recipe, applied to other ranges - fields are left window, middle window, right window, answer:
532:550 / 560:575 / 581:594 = -1.3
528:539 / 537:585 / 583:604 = -3.6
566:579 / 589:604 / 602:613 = 2.4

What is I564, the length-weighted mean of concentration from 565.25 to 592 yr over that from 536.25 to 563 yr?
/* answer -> 0.92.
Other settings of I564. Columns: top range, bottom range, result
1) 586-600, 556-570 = 0.76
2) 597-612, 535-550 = 0.87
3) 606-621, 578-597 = 1.15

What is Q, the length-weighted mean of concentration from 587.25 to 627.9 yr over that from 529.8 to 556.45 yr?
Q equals 0.89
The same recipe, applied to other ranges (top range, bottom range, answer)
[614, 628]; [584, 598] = 1.28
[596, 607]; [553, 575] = 0.84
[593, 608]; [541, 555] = 0.81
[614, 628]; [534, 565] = 1.01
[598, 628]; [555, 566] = 0.92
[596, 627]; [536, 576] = 0.93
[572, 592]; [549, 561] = 0.89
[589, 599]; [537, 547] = 0.75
